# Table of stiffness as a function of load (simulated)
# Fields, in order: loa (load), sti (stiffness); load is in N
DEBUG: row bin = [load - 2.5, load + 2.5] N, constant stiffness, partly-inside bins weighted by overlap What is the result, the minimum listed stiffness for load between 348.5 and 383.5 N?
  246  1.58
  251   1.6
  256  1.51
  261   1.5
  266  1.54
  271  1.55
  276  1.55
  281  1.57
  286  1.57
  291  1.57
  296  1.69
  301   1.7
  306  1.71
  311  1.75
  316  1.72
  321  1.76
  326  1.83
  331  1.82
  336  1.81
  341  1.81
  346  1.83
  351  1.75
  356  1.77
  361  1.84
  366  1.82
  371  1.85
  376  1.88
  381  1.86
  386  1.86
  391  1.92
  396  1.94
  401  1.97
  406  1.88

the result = 1.75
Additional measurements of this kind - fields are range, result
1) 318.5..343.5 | 1.76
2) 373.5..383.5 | 1.86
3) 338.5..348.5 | 1.81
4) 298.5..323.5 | 1.7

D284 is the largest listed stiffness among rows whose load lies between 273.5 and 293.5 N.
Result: 1.57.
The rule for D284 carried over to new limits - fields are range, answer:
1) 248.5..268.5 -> 1.6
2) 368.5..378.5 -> 1.88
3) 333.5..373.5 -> 1.85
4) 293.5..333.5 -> 1.83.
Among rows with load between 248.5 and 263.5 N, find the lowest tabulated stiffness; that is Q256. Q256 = 1.5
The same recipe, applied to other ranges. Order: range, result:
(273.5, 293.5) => 1.55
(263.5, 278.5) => 1.54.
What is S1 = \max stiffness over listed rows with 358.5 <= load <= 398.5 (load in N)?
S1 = 1.94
